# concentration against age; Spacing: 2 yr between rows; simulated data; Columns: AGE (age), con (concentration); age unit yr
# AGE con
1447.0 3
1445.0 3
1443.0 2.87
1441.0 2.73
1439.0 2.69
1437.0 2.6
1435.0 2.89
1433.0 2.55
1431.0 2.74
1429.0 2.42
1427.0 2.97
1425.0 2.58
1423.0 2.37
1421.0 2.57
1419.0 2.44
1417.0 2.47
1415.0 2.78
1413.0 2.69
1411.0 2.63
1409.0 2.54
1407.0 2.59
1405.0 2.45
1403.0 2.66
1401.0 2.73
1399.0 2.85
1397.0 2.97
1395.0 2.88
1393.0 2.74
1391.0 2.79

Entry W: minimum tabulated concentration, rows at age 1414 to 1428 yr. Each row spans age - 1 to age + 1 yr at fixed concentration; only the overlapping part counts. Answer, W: 2.37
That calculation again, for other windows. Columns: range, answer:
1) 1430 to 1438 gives 2.55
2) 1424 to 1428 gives 2.58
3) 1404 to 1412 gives 2.45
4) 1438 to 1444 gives 2.69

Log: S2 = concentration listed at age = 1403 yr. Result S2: 2.66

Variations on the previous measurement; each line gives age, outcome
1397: 2.97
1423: 2.37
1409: 2.54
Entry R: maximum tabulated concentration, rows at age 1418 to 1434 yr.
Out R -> 2.97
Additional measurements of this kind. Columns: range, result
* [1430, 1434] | 2.74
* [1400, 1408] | 2.73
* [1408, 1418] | 2.78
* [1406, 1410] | 2.59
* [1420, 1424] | 2.57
